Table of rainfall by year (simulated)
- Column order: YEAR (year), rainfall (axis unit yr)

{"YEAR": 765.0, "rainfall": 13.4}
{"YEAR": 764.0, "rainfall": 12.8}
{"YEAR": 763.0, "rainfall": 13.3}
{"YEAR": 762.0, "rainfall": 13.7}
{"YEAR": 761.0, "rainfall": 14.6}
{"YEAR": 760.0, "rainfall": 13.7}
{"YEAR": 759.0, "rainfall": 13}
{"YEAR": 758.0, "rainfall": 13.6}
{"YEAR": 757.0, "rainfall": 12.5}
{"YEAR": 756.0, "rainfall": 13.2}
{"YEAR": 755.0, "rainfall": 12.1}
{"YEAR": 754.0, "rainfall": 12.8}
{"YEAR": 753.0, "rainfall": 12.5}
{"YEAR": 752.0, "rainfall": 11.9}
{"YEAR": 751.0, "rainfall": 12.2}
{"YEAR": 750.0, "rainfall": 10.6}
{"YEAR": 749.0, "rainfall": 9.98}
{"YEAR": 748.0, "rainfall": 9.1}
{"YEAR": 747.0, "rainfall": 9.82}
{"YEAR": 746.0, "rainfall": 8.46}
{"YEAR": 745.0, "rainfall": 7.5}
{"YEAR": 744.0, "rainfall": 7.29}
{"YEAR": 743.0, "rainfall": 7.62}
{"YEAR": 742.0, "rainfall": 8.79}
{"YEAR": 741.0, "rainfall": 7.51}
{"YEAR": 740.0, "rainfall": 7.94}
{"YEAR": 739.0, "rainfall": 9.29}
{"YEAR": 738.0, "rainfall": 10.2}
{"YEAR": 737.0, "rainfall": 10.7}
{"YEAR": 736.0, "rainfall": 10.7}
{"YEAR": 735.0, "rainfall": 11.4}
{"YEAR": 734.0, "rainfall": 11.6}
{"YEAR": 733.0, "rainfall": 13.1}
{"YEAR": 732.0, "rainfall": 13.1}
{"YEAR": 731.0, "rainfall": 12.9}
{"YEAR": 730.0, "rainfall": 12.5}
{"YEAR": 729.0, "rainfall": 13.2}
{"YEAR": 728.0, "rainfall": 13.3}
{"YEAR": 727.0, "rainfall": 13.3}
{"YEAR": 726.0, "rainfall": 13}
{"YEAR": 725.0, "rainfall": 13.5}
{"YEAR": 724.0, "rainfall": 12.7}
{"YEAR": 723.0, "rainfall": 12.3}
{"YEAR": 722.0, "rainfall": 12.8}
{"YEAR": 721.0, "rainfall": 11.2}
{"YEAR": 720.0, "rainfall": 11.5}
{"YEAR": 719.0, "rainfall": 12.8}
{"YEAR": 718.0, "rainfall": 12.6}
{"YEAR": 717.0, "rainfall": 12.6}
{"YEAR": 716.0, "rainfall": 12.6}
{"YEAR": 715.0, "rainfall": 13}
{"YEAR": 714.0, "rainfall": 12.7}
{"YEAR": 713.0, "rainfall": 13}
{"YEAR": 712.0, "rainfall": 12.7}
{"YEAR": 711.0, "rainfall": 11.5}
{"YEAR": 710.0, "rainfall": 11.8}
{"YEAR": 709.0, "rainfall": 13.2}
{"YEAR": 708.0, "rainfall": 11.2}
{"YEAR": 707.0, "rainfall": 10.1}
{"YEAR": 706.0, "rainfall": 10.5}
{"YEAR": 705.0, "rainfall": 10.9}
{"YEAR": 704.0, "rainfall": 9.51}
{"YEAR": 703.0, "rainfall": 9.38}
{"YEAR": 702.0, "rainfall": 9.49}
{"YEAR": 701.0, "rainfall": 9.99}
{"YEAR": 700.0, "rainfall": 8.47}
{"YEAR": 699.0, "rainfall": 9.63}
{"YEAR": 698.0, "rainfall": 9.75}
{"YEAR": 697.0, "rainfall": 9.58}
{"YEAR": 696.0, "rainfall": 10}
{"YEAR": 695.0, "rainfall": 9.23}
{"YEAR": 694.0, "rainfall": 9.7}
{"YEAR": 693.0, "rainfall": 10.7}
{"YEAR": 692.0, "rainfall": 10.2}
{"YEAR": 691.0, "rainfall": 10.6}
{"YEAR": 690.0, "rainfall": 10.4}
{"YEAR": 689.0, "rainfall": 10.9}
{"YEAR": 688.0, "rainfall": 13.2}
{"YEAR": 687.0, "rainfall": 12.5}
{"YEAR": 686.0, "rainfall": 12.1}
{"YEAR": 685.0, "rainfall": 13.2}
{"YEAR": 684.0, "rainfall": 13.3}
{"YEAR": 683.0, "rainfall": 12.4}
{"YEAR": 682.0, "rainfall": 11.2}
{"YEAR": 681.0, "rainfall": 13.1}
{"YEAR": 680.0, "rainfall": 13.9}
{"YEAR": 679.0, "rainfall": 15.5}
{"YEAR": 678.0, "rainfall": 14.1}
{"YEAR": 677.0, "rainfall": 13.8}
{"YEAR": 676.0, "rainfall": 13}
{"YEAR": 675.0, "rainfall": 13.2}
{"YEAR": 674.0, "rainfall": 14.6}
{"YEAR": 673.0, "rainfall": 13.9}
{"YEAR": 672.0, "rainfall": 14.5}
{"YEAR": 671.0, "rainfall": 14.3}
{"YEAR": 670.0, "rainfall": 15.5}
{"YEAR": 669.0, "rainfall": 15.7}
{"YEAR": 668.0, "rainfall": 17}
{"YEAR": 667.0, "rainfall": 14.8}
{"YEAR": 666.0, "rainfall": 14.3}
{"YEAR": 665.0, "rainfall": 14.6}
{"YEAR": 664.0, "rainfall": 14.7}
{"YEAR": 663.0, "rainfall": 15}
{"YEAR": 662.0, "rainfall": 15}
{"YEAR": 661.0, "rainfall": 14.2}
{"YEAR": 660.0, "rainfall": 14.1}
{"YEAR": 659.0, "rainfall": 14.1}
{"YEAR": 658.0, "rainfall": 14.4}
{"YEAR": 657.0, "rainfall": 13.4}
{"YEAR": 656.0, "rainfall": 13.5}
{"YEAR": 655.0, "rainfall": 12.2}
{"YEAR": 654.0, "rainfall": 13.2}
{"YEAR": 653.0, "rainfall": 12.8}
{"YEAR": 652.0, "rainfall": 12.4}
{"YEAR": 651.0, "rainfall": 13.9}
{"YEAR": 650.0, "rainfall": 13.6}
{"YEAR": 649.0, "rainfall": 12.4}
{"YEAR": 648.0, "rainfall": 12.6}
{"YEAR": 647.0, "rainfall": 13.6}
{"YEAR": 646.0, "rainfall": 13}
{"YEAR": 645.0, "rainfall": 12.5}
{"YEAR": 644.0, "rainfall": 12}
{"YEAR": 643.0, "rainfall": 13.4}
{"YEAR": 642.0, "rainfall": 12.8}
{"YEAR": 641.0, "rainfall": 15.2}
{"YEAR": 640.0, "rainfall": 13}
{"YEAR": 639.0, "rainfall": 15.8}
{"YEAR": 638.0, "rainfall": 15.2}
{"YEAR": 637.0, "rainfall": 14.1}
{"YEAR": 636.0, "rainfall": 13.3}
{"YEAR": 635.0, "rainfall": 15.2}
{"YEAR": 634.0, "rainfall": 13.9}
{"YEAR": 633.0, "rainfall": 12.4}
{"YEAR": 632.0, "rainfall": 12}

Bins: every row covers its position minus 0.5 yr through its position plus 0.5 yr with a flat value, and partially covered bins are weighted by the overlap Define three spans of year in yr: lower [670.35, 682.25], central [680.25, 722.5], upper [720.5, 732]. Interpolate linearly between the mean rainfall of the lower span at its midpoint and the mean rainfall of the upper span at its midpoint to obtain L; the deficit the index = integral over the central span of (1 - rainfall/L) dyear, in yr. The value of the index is 6.3 yr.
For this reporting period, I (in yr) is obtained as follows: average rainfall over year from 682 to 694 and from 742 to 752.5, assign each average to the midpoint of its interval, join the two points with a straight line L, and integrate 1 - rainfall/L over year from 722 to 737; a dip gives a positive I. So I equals -3.66 yr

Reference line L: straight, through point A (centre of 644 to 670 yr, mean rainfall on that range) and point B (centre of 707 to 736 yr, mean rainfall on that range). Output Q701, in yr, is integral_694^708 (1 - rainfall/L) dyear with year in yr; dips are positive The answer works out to 3.4 yr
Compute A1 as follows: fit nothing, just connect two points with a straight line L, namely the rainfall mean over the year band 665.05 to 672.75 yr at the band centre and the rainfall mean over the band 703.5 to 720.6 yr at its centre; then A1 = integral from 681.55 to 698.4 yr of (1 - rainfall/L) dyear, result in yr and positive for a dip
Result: 3.0 yr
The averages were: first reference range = 15.1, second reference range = 11.9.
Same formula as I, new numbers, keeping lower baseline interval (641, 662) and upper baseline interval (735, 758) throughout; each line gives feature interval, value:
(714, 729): -2.24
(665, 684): -2.40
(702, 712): 0.50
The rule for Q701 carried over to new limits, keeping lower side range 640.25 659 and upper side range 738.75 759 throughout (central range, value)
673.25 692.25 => -0.78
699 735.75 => -2.28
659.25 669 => -1.62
